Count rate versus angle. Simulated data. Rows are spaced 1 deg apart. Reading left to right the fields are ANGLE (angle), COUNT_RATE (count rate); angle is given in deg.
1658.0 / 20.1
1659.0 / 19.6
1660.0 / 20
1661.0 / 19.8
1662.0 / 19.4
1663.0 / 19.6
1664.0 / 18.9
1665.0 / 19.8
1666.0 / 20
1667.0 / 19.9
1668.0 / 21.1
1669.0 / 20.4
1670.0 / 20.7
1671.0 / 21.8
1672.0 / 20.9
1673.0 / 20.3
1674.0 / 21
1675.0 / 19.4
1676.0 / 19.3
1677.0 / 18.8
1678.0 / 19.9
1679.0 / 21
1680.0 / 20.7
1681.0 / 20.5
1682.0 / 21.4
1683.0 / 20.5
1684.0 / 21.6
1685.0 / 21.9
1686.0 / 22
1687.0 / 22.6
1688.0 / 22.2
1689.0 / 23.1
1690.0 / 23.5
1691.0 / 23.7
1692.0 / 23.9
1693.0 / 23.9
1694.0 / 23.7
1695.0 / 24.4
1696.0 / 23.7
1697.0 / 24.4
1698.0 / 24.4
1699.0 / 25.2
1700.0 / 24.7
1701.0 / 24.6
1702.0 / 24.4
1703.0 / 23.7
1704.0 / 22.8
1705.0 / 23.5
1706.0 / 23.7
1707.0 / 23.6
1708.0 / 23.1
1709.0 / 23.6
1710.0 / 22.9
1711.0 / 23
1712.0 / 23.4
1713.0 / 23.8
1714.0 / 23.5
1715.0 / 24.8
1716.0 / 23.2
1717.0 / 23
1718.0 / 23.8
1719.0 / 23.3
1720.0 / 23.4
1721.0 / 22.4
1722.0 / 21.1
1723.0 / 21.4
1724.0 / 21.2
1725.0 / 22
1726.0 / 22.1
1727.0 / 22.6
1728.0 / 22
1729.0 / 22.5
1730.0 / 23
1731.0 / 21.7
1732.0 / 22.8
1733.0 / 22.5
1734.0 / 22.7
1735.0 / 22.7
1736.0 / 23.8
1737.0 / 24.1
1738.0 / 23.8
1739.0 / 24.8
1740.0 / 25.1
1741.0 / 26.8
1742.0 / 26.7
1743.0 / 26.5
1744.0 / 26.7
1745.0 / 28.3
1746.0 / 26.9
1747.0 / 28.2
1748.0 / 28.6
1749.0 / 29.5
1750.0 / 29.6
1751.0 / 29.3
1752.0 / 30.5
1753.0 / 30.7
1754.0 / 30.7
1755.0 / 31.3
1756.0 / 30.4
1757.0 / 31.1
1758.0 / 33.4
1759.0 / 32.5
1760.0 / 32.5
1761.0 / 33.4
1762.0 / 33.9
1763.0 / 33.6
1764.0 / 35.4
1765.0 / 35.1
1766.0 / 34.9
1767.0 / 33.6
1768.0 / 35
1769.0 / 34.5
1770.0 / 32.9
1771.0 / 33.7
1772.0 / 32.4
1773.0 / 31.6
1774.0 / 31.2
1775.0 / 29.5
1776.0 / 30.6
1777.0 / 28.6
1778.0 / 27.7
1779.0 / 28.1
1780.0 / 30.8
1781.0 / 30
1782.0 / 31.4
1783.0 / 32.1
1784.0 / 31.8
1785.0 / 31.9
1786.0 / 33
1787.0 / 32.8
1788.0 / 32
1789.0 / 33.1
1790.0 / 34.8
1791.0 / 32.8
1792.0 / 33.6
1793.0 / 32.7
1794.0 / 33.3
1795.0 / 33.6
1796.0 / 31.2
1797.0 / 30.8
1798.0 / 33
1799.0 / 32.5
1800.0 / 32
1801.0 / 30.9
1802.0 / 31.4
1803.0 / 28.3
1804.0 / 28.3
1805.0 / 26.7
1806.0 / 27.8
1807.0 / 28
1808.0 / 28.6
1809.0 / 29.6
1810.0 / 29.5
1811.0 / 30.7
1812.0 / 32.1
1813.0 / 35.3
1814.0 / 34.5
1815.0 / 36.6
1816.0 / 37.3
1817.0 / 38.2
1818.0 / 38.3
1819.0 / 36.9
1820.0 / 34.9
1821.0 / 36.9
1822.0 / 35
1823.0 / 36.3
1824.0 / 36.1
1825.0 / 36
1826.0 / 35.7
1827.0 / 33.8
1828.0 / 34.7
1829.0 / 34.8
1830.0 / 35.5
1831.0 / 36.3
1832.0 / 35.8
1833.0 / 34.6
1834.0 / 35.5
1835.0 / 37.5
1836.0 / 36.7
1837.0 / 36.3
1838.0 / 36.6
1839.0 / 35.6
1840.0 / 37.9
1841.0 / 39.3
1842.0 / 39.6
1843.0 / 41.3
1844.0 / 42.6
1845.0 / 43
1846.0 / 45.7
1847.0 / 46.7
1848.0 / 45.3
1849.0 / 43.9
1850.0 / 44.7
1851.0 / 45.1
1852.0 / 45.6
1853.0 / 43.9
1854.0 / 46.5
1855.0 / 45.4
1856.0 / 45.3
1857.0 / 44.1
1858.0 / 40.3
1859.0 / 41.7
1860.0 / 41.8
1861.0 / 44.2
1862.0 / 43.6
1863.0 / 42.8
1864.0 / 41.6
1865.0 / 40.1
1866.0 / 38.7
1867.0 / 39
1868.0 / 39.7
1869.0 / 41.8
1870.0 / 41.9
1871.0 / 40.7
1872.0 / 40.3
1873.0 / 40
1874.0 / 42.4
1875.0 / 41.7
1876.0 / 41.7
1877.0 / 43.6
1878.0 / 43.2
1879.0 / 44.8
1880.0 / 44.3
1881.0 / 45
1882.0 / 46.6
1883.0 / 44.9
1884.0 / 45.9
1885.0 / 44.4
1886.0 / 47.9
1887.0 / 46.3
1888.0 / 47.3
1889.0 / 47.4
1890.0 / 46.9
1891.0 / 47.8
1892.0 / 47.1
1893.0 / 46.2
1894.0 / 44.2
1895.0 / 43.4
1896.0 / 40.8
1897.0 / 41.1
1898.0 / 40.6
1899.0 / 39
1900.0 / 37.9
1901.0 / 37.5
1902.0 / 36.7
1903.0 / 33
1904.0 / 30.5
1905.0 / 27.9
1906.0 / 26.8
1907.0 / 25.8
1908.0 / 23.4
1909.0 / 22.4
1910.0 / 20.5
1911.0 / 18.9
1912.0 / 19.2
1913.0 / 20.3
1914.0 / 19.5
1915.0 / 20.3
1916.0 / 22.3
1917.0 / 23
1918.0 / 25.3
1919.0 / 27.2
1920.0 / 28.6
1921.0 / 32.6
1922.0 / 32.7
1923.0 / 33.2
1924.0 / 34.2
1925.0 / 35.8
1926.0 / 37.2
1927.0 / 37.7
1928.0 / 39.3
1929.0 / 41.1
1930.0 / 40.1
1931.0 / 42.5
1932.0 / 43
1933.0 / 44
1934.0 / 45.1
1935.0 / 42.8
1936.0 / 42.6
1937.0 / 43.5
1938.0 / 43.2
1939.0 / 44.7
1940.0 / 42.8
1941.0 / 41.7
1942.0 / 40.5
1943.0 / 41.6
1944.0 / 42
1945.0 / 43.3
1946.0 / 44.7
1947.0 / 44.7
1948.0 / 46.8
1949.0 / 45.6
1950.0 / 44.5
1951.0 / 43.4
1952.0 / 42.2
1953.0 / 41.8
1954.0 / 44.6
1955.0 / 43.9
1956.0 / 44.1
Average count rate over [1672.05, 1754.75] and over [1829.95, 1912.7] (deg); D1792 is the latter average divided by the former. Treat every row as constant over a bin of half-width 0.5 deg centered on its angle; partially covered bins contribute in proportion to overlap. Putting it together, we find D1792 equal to 1.68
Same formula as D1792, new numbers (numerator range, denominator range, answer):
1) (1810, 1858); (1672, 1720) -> 1.70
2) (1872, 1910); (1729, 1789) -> 1.36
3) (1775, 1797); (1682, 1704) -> 1.35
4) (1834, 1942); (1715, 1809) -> 1.35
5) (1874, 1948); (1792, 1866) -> 1.02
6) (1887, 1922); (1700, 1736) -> 1.43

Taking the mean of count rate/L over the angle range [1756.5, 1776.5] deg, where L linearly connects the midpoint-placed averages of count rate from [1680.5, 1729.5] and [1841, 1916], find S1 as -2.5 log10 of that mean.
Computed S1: -0.14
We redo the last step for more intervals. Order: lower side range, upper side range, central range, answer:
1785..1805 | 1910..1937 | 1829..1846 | -0.178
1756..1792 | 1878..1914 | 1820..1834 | -0.027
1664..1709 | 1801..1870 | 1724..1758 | 0.076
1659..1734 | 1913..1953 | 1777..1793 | -0.130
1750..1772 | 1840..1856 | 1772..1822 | 0.164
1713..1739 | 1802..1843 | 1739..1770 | -0.168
